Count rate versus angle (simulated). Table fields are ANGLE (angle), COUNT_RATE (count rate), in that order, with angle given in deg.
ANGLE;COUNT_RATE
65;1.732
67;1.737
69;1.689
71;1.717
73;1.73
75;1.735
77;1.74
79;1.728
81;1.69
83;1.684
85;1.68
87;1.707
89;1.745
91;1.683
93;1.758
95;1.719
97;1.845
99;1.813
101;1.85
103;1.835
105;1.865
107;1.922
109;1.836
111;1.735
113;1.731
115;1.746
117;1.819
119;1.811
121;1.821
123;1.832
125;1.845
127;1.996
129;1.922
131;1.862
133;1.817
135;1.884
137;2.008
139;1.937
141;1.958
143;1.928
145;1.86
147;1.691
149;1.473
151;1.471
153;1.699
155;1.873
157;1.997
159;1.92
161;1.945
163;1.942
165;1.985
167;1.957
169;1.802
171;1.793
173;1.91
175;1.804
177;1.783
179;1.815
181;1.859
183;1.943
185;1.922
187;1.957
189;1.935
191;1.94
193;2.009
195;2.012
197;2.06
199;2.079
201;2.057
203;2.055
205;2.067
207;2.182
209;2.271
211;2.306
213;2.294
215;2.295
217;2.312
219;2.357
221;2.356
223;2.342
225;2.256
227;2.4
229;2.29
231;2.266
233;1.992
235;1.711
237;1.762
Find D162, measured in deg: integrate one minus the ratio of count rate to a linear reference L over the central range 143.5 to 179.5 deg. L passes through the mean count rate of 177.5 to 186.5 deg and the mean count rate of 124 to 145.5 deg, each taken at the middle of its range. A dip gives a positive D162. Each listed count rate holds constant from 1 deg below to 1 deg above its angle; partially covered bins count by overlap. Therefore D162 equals 1.4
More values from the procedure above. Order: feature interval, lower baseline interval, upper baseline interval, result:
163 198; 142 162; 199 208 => 0.74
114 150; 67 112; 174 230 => 0.84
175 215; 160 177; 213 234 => 1.00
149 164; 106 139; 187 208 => 0.97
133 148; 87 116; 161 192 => -0.39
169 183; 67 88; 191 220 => 1.52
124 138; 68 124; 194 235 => -0.08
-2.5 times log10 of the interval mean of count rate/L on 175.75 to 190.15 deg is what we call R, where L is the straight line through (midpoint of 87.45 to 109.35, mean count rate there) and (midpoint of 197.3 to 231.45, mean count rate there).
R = 0.13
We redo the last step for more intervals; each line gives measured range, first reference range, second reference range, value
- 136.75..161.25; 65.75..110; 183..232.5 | 0.083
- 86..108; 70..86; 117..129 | -0.011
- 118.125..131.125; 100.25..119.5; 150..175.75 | -0.027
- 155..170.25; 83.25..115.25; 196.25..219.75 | 0.050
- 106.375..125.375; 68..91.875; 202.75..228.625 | 0.032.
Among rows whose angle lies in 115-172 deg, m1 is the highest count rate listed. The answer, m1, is 2.008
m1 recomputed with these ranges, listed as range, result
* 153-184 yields 1.997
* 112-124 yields 1.832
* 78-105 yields 1.865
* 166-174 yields 1.957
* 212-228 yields 2.4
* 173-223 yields 2.357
